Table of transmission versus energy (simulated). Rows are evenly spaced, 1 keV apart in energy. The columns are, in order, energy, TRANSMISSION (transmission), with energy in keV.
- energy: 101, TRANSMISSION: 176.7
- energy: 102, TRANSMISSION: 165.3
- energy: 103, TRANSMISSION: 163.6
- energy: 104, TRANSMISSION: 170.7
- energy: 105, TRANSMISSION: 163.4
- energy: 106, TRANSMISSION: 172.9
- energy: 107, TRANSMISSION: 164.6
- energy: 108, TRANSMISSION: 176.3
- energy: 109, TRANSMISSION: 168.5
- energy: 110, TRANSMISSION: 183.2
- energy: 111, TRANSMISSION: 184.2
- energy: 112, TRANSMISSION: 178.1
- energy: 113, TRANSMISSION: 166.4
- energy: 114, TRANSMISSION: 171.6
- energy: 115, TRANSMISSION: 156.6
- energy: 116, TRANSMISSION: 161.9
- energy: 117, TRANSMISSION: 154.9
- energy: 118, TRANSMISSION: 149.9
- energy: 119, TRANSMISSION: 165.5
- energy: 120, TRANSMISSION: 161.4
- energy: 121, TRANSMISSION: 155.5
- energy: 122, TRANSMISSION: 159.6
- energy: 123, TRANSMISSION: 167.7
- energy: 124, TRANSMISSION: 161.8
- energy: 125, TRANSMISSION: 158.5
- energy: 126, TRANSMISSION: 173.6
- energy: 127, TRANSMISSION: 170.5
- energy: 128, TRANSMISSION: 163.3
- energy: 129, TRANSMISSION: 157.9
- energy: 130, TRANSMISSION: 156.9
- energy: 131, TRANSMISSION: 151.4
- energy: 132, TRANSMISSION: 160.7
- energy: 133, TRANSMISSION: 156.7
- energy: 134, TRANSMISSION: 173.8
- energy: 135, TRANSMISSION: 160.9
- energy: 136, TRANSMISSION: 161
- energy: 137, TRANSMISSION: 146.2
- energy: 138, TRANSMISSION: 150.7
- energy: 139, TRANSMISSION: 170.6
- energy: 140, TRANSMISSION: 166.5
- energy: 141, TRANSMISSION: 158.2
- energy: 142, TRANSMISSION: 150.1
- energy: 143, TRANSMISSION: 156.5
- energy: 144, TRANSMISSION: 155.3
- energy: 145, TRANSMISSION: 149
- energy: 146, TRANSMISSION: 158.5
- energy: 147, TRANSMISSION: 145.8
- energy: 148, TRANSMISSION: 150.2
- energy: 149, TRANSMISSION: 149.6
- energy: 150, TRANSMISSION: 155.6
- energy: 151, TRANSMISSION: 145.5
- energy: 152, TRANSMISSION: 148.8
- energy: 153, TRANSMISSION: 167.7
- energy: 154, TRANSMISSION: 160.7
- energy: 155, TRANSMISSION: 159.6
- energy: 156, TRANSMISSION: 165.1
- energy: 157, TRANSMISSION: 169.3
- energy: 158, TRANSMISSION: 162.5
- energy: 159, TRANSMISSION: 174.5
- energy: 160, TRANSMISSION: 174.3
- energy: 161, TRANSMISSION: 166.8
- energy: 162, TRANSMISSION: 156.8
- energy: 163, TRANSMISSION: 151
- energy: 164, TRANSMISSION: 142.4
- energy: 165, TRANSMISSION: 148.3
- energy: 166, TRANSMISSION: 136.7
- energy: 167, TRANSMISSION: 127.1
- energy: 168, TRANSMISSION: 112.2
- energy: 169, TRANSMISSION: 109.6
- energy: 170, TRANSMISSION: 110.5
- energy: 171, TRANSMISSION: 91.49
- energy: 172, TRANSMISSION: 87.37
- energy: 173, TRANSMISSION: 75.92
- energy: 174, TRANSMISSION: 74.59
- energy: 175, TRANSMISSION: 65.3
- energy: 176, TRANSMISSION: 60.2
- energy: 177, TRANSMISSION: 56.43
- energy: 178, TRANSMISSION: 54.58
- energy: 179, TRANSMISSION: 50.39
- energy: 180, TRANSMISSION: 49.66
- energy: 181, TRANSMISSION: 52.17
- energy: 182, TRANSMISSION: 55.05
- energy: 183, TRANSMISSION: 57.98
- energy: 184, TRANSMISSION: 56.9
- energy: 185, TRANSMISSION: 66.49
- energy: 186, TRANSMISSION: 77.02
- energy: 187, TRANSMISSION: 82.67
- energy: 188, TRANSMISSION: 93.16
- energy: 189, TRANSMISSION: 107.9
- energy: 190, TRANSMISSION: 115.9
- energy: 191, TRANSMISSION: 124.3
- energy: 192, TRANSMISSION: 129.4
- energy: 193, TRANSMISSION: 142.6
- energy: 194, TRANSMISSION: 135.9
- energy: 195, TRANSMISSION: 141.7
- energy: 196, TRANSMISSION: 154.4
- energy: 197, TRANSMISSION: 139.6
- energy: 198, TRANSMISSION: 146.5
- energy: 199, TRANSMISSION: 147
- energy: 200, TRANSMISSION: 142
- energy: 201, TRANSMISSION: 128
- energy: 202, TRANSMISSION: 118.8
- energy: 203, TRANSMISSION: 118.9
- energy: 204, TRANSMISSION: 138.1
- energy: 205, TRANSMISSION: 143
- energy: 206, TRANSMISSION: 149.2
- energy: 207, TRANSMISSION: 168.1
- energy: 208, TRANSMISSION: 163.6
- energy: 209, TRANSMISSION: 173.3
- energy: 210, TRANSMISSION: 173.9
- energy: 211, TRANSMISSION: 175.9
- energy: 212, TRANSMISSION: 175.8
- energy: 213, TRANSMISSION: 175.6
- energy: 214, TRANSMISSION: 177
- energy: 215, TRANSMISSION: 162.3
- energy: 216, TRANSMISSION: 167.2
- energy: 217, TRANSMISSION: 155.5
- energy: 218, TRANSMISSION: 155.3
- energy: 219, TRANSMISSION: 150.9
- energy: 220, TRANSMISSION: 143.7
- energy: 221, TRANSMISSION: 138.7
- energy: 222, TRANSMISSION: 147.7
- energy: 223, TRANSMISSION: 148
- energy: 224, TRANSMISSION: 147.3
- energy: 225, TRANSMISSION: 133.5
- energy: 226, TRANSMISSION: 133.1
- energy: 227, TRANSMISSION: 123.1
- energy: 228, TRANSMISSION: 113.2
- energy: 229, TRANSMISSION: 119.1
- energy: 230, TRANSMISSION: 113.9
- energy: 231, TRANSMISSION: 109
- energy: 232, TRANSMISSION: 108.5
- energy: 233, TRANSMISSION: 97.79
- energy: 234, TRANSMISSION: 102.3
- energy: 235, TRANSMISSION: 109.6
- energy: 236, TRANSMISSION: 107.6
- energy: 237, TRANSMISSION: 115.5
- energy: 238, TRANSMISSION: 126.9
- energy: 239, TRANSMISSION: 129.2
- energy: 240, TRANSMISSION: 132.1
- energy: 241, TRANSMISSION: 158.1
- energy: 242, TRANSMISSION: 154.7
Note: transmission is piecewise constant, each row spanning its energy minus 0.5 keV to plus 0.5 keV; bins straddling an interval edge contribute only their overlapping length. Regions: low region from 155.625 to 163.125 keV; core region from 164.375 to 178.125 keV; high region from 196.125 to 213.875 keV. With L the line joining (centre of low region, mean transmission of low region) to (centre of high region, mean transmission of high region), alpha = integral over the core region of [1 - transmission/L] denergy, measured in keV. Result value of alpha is 5.7 keV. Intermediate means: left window 166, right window 152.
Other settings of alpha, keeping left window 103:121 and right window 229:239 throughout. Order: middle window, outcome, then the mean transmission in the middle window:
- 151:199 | 8.2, 115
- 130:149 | -0.2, 157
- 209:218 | -3.6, 170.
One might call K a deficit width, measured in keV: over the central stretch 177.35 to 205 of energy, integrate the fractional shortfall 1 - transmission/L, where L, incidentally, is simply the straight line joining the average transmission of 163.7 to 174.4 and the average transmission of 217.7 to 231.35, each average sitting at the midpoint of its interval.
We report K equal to 3.6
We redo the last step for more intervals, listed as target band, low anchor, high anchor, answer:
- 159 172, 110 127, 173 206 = -1.26 keV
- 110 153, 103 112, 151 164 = 1.96 keV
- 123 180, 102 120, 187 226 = 6.68 keV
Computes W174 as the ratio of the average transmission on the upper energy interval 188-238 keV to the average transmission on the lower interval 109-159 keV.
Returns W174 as 0.86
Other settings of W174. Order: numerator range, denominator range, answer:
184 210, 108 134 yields 0.79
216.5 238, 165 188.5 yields 1.59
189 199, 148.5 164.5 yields 0.85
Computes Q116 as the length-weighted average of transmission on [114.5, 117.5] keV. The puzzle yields 158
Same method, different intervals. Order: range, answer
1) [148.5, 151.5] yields 150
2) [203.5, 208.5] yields 152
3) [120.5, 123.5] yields 161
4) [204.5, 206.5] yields 146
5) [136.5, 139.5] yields 156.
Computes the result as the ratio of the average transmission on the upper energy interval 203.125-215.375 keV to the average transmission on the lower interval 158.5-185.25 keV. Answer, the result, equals 1.65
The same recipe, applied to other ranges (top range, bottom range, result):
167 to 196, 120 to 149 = 0.56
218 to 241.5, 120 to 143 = 0.79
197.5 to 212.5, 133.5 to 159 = 0.96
